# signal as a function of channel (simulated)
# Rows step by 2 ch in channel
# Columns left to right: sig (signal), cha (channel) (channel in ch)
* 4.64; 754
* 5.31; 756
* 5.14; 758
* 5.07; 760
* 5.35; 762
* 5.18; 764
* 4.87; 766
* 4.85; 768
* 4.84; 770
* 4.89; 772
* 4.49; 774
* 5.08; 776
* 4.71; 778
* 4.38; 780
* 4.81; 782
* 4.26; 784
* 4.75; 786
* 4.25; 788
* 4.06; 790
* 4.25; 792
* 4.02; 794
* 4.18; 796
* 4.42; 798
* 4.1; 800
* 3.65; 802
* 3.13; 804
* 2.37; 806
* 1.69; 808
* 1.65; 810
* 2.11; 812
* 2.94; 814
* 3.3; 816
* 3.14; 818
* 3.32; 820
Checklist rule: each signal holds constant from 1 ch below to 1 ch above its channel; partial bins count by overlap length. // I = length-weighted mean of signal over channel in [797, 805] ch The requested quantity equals 3.82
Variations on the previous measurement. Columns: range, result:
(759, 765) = 5.2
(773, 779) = 4.76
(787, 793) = 4.19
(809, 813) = 1.88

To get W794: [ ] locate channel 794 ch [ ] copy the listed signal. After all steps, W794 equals 4.02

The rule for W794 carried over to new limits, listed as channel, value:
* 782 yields 4.81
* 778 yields 4.71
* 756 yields 5.31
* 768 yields 4.85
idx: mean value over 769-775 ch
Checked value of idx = 4.74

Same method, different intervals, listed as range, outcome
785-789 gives 4.5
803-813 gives 2.19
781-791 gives 4.43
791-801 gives 4.19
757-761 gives 5.11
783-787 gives 4.5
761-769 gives 5.06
